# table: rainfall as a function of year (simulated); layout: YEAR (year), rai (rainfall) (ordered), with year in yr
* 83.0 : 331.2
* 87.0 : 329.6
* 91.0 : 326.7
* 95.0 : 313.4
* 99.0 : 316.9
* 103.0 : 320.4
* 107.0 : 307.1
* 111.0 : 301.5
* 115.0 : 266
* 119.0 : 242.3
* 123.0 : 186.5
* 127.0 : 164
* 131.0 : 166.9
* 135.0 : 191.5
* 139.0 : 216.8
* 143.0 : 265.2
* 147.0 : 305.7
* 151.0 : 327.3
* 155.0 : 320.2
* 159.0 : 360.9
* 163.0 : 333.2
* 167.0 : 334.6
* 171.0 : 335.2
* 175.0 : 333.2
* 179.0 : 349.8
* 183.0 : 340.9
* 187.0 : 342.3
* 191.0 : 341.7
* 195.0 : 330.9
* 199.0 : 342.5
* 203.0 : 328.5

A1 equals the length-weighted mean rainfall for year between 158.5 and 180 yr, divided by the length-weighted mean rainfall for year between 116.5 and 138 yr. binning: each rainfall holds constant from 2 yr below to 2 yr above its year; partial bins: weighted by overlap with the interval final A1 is 1.76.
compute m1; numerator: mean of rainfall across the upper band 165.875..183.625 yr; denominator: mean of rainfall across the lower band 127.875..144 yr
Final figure 1.7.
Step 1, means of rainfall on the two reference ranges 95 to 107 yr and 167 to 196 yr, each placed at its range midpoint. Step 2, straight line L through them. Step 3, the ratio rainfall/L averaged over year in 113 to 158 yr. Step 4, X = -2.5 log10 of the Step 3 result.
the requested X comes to 0.32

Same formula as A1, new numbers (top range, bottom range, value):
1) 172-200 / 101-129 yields 1.33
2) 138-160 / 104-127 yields 1.18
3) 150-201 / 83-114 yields 1.07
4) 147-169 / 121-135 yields 1.90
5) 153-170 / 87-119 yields 1.11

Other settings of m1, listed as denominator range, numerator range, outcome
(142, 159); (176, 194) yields 1.09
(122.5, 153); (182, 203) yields 1.47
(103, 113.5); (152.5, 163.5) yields 1.11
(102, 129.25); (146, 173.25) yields 1.32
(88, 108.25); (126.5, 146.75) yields 0.67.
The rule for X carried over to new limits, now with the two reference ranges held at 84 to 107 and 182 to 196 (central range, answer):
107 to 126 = 0.28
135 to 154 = 0.21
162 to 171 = 0.00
